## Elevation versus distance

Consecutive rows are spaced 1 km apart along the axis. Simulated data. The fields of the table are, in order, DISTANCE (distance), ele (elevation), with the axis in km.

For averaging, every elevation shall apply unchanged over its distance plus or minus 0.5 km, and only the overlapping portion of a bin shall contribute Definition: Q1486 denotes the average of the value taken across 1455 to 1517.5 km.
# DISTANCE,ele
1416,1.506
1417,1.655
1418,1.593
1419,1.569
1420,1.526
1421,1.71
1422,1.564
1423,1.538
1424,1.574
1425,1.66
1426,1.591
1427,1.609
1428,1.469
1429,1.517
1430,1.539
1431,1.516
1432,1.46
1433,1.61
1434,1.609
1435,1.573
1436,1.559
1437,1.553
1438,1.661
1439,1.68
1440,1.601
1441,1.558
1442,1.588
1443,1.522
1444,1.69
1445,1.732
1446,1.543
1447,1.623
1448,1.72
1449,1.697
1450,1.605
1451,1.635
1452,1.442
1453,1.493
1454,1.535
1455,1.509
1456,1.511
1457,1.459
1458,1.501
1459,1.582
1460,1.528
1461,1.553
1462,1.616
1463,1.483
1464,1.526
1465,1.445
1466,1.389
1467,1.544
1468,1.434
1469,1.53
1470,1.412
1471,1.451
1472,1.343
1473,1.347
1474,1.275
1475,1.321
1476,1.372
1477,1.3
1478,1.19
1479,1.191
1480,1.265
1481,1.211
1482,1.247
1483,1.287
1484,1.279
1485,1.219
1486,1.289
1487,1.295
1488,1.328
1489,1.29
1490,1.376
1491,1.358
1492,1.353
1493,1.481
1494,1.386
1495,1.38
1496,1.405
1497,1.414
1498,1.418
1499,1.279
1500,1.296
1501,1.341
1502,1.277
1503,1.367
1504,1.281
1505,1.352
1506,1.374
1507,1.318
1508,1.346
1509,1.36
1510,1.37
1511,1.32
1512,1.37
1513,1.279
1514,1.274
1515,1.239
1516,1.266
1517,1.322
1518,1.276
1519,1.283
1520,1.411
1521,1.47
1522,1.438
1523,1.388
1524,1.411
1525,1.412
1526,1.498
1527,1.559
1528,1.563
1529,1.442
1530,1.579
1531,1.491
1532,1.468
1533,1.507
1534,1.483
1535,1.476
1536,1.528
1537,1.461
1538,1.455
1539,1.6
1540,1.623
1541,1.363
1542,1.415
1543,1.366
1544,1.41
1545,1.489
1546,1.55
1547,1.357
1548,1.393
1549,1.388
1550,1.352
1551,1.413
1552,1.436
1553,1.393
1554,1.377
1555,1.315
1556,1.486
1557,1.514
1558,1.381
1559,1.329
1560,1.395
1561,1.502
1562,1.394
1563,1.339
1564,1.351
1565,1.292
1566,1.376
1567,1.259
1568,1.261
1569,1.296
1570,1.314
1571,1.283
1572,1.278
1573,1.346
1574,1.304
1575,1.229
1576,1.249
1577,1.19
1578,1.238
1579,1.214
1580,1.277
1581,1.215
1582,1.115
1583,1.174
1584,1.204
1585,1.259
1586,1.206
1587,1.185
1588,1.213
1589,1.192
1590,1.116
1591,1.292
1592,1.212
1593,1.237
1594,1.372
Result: 1.37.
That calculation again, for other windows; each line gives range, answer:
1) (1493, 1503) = 1.36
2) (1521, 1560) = 1.45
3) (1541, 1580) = 1.35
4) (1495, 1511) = 1.35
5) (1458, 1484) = 1.39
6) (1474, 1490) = 1.28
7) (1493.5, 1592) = 1.36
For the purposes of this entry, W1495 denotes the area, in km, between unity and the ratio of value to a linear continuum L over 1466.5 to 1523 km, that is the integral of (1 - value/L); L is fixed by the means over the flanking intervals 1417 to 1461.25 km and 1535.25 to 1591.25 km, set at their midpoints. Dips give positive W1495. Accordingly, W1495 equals 5.1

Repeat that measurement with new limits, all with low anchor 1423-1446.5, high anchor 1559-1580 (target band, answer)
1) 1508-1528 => 0.6 km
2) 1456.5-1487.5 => 2.5 km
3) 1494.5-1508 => 0.9 km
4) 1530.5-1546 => -1.2 km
